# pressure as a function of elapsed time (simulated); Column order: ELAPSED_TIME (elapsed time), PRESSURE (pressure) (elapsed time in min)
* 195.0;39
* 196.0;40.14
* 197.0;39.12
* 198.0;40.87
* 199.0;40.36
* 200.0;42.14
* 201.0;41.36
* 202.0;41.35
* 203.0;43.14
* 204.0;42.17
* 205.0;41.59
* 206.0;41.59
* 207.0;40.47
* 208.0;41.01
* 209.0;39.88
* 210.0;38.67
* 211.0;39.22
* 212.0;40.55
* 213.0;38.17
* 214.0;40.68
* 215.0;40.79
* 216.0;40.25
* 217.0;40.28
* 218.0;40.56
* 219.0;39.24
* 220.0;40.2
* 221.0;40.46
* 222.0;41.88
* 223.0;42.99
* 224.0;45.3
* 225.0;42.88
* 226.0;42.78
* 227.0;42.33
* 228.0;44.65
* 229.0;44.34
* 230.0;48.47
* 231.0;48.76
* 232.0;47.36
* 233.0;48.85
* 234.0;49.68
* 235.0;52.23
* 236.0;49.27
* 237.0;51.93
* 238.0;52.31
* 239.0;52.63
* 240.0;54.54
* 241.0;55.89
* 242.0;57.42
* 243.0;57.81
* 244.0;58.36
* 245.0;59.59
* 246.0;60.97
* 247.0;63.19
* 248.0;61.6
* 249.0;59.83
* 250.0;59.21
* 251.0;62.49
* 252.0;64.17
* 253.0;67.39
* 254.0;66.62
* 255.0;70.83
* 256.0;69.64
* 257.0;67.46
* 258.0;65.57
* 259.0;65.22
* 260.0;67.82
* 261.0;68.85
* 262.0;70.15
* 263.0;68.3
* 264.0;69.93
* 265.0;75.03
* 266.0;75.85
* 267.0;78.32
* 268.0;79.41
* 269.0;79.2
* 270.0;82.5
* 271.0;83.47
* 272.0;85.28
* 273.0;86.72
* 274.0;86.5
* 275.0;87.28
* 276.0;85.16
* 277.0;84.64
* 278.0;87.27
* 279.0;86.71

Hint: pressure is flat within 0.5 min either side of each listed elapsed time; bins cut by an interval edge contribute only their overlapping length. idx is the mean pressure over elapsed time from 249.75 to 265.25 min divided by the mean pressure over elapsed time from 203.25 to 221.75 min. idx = 1.7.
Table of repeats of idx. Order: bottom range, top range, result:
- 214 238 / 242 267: 1.47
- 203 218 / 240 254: 1.50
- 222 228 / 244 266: 1.52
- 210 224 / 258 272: 1.83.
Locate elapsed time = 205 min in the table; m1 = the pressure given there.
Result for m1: 41.59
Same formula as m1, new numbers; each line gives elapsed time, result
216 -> 40.25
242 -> 57.42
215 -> 40.79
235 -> 52.23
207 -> 40.47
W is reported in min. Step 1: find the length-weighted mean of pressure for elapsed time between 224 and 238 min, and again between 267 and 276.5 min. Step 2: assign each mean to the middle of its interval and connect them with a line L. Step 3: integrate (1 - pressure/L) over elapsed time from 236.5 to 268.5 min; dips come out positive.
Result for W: 0.98 min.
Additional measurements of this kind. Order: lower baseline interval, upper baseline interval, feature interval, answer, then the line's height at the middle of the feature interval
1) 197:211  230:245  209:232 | 2.3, 46.8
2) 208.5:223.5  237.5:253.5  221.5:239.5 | 0.9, 49.6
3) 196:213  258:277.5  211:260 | 5.9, 58.8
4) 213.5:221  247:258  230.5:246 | 0.5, 54.9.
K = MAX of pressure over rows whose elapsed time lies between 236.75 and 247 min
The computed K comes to 63.19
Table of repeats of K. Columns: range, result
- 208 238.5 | 52.31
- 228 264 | 70.83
